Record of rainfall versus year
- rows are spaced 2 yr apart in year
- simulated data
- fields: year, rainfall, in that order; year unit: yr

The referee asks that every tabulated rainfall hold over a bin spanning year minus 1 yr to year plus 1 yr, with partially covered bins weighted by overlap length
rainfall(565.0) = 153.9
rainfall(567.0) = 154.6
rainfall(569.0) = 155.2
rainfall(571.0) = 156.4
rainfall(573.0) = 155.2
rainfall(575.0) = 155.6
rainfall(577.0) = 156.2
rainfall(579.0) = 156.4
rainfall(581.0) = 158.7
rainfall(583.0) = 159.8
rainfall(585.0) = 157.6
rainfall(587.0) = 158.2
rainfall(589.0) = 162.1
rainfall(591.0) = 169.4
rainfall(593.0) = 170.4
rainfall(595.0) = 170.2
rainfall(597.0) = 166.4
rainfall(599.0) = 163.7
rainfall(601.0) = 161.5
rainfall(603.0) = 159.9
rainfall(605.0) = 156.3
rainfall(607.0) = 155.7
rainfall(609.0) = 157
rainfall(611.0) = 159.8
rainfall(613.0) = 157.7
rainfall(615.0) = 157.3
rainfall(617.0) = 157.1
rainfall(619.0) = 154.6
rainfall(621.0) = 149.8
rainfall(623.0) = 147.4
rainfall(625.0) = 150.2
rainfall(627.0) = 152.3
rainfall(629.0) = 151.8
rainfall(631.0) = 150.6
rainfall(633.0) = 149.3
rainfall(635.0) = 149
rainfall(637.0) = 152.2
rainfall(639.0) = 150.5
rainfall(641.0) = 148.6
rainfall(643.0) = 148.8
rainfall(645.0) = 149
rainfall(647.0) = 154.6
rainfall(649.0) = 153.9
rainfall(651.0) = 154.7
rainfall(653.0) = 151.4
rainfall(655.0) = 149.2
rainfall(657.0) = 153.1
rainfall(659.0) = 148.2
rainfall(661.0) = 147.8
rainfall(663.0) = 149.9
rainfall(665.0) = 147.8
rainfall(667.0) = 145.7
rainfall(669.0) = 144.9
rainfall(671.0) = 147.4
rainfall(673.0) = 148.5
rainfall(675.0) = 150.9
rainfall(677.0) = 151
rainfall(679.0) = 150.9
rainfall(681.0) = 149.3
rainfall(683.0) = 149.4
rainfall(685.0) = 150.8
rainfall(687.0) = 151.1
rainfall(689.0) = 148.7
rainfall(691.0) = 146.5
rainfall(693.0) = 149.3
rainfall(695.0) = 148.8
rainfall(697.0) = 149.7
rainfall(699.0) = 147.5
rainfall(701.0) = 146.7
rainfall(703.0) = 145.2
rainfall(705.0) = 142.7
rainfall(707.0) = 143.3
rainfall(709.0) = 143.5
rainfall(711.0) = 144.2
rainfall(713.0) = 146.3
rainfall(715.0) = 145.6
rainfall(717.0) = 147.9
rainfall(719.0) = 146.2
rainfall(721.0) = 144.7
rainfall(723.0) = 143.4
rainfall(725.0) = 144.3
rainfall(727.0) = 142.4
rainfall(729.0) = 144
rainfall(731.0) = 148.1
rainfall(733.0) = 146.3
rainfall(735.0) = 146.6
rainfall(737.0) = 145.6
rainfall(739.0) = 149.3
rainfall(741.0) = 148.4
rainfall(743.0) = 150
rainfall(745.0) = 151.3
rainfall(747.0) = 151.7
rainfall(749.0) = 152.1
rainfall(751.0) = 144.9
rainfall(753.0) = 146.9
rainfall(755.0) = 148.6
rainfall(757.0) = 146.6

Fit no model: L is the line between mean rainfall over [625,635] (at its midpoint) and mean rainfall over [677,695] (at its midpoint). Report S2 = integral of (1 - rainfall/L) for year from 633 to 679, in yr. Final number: 0.1 yr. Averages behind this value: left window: 151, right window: 150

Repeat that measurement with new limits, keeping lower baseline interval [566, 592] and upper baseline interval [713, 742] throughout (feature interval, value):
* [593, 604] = -0.59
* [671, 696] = 0.00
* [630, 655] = 0.31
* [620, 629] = 0.25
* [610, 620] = -0.14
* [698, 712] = 0.29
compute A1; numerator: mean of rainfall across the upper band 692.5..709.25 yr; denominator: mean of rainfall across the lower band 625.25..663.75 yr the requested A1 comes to 0.97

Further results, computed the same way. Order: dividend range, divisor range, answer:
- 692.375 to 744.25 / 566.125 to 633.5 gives 0.93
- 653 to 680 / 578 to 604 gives 0.92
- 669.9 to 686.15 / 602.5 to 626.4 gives 0.97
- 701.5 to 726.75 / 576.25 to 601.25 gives 0.89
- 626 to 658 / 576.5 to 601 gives 0.93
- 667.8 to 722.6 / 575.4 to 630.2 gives 0.93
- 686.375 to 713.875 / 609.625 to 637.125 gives 0.96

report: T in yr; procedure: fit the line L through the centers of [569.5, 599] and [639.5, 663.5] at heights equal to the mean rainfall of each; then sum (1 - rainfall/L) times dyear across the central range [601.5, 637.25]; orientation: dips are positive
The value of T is 0.4 yr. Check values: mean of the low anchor 161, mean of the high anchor 151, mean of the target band 154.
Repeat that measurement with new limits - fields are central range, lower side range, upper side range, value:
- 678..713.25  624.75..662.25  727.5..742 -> 0.24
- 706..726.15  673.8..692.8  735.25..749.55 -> 0.64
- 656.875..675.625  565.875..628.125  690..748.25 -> 0.42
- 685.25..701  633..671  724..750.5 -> 0.00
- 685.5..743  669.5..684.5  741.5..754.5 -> 1.18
